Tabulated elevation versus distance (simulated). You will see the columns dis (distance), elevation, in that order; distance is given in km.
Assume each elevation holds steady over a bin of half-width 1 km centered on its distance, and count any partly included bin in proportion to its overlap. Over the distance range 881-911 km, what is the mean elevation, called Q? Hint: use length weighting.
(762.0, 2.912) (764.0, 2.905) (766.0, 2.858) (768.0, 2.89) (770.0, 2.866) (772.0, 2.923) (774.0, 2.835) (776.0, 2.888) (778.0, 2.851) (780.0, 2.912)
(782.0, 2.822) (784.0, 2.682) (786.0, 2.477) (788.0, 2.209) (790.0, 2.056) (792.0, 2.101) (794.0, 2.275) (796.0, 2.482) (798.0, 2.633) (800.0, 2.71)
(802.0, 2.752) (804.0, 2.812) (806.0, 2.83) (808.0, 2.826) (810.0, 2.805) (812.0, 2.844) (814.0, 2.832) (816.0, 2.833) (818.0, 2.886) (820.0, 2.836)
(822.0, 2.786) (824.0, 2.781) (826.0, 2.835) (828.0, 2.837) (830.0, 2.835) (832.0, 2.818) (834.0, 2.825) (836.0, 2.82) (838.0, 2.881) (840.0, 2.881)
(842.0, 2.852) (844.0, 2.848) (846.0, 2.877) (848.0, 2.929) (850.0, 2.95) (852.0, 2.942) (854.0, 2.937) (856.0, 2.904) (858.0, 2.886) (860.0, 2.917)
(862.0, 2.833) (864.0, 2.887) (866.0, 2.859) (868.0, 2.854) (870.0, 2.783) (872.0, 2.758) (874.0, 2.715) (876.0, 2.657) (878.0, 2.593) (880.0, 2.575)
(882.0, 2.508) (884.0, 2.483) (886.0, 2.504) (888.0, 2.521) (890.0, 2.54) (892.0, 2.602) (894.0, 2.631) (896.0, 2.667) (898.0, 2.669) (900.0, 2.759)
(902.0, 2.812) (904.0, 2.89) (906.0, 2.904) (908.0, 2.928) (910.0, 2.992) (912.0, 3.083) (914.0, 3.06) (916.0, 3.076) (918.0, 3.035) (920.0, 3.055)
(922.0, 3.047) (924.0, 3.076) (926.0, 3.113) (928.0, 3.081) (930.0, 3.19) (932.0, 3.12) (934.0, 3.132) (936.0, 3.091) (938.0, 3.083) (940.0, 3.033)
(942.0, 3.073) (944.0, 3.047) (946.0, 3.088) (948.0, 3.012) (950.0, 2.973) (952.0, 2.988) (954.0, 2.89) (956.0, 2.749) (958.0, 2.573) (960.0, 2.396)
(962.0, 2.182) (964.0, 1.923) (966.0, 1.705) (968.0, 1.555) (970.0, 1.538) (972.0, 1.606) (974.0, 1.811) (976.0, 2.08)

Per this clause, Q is 2.69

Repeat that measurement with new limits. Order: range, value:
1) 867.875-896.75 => 2.62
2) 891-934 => 2.95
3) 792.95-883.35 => 2.79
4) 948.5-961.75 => 2.74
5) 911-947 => 3.08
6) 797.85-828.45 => 2.81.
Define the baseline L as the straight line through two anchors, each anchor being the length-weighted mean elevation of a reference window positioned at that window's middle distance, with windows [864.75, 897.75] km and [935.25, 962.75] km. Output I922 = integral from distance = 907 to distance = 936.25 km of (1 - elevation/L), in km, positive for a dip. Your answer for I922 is -3.06 km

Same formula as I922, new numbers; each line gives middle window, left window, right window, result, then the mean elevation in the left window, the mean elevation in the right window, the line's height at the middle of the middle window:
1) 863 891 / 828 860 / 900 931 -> 2.67 km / 2.88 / 3.01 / 2.94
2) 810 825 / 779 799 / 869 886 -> -1.85 km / 2.46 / 2.63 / 2.52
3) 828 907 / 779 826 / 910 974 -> -2.04 km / 2.66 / 2.75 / 2.7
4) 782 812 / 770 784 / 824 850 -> 3.06 km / 2.86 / 2.85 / 2.86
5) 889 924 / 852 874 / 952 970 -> -3.95 km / 2.86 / 2.25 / 2.59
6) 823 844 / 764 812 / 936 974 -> -1.59 km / 2.68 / 2.52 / 2.64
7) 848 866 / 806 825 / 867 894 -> -1.40 km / 2.83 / 2.62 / 2.7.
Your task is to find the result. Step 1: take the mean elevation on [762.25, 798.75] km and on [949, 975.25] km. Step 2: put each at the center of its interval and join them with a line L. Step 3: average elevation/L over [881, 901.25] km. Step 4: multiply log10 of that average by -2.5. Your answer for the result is -0.09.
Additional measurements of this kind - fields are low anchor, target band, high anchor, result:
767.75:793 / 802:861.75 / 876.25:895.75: -0.10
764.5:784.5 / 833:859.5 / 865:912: -0.05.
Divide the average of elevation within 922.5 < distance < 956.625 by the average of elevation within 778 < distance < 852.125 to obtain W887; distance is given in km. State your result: 1.11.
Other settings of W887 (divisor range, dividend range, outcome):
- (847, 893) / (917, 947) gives 1.12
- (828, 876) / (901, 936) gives 1.06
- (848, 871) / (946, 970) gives 0.84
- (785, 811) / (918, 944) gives 1.22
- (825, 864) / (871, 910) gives 0.93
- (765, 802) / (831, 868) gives 1.09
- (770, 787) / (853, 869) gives 1.03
